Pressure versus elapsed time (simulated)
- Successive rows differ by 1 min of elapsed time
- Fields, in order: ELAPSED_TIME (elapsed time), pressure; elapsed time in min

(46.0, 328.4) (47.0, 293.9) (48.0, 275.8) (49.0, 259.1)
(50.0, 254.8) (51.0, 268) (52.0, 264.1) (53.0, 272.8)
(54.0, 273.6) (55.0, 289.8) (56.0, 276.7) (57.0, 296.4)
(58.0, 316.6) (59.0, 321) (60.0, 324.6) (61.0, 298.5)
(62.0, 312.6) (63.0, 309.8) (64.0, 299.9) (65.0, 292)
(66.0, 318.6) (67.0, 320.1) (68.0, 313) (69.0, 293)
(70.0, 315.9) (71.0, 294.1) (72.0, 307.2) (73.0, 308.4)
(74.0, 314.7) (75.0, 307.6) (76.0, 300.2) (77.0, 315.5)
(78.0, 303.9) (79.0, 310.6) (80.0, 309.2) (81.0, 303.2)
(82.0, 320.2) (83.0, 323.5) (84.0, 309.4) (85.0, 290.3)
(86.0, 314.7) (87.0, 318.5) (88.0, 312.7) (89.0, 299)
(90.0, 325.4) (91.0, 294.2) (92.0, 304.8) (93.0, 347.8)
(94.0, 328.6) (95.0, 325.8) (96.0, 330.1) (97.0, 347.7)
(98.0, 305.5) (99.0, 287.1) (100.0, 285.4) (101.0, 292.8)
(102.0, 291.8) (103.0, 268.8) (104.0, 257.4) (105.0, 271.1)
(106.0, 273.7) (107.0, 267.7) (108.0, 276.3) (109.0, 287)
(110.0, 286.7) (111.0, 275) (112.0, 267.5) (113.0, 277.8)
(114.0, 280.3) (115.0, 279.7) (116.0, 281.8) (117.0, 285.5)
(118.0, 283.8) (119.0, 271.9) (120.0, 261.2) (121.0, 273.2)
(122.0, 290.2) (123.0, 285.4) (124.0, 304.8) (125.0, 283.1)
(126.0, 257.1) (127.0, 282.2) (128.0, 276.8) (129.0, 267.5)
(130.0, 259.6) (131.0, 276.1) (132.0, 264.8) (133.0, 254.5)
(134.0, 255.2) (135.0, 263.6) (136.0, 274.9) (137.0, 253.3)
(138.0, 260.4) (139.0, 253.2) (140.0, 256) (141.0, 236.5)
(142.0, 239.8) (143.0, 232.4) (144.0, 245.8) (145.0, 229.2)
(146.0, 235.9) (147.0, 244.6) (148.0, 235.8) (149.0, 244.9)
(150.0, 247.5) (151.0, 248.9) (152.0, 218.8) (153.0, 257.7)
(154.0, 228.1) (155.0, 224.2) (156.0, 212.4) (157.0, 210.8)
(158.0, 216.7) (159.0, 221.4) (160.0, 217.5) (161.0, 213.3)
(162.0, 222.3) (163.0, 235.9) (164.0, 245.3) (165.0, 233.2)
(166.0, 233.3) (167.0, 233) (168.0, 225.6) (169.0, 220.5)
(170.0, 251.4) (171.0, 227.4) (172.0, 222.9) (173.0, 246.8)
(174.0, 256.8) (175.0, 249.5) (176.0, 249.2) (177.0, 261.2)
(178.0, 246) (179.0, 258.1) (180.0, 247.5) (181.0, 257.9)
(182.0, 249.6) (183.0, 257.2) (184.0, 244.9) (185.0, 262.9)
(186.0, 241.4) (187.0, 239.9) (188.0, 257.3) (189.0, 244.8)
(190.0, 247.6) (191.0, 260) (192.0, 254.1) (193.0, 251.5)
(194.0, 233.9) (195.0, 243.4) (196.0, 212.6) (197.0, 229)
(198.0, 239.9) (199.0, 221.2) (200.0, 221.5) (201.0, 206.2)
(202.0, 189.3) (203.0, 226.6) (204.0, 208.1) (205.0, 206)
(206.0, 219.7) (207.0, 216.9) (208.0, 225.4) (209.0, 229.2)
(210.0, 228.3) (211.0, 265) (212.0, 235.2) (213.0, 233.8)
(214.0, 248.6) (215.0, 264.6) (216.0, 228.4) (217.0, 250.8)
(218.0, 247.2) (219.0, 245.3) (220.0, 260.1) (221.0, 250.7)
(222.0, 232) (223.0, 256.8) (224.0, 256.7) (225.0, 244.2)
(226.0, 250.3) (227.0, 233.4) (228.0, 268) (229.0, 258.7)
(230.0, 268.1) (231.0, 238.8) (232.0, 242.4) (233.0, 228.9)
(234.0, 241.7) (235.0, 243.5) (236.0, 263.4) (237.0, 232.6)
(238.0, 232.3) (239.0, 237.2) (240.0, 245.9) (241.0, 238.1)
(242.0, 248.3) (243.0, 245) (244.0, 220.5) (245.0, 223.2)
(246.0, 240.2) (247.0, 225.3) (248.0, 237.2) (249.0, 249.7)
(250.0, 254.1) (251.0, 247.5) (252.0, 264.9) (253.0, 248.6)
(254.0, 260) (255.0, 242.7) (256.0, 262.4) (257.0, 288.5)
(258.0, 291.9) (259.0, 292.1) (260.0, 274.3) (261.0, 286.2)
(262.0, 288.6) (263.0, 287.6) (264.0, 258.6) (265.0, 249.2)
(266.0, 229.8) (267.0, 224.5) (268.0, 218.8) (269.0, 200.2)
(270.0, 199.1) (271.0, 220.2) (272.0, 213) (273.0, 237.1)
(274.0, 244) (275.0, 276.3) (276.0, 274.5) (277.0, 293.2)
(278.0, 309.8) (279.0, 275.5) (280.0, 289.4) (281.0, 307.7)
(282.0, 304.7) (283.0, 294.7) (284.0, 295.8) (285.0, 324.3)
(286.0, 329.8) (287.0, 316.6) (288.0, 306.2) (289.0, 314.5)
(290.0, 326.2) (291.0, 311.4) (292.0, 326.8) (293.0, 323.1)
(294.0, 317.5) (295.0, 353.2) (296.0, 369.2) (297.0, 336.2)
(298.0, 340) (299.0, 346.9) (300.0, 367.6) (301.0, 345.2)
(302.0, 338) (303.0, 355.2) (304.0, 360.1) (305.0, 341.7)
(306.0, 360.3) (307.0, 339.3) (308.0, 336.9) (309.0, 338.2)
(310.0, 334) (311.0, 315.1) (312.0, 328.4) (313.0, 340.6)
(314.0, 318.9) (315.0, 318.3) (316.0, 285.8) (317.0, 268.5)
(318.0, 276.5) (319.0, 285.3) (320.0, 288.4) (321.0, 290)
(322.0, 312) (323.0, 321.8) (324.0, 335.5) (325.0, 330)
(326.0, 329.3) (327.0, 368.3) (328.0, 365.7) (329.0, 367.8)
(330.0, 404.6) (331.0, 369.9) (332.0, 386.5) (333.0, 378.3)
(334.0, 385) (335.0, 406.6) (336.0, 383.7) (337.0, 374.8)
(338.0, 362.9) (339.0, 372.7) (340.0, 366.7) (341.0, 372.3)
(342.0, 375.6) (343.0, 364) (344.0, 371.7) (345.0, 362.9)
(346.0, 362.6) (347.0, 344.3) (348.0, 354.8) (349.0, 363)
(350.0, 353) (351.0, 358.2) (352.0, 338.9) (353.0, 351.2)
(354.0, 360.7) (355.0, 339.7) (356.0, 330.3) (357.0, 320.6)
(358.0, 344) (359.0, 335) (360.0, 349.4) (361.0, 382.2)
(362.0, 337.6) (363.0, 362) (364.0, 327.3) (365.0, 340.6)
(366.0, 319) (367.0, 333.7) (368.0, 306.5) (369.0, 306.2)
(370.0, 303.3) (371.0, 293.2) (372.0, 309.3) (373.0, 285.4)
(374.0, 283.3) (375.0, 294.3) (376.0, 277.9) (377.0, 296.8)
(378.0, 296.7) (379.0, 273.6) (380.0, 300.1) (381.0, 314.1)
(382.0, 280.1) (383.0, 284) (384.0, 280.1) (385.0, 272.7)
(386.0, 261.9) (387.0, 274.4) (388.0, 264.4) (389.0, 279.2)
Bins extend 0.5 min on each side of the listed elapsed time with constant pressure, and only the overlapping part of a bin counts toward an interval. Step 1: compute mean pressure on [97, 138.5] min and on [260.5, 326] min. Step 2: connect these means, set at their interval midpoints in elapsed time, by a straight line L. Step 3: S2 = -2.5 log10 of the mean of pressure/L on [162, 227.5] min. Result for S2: 0.20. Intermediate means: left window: 276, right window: 303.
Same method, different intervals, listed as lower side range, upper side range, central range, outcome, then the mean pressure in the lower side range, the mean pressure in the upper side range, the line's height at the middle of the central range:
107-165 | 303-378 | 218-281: 0.20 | 256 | 338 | 302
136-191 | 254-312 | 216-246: 0.12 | 240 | 298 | 273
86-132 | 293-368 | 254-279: 0.27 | 289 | 345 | 329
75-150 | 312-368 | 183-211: 0.30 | 282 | 346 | 306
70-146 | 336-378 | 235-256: 0.28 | 286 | 339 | 315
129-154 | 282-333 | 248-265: 0.15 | 249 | 331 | 306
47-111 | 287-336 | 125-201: 0.27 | 300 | 337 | 313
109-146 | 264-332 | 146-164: 0.19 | 267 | 310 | 274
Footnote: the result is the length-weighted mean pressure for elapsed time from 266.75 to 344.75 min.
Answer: 323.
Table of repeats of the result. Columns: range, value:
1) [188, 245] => 239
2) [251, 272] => 253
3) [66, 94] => 311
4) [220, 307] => 275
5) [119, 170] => 248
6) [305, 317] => 327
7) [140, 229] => 238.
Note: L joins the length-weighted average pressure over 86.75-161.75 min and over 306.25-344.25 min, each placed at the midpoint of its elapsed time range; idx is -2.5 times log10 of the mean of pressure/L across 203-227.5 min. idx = 0.26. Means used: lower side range 269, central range 239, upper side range 344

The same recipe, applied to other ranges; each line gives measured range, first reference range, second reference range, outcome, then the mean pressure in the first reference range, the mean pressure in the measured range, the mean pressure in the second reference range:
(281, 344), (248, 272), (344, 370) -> -0.13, 253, 339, 343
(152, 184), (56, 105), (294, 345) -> 0.33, 307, 236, 346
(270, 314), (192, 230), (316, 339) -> -0.01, 237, 314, 344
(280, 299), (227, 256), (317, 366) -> -0.09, 245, 322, 350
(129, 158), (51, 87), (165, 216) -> 0.08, 304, 245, 238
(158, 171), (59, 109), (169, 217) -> 0.12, 305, 229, 239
